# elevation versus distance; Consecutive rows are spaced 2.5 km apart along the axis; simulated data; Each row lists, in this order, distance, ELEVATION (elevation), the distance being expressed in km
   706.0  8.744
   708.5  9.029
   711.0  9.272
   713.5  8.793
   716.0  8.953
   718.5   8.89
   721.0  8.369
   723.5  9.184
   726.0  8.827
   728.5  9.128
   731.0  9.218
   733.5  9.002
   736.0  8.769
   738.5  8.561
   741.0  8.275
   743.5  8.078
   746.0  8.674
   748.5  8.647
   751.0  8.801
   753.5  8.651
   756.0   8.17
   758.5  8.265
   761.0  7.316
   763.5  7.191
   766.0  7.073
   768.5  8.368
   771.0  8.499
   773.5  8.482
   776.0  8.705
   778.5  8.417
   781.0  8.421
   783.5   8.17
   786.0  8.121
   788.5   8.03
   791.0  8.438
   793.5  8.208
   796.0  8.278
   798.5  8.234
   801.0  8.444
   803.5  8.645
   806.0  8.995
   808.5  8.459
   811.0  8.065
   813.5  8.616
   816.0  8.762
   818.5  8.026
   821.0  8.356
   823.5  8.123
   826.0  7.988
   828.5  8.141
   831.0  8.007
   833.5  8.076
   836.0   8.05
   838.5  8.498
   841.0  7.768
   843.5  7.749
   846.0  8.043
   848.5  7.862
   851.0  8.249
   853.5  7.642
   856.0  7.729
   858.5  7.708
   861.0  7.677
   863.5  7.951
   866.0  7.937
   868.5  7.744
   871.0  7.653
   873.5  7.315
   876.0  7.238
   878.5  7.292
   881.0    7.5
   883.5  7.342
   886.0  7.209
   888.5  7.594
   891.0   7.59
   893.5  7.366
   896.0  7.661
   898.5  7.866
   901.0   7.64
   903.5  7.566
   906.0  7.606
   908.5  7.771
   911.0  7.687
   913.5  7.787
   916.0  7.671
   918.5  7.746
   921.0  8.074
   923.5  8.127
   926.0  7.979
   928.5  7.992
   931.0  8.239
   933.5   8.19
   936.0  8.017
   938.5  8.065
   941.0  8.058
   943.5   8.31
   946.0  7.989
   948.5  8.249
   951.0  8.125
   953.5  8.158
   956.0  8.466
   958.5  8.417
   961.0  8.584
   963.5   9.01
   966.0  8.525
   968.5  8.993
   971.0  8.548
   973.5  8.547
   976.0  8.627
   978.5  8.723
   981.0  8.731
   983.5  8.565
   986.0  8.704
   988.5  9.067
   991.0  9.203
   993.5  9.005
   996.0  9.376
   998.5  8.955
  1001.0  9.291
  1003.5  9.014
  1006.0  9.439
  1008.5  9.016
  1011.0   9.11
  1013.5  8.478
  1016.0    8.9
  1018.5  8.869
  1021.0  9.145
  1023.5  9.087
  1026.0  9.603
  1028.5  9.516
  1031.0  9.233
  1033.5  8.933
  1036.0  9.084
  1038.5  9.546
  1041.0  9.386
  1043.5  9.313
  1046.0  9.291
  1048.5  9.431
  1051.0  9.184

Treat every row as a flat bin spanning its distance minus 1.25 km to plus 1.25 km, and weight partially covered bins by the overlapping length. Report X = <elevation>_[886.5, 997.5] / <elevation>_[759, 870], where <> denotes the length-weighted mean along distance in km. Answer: 1.01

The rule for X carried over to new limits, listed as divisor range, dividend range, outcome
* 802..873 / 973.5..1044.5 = 1.12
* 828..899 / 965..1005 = 1.15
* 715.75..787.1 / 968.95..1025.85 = 1.06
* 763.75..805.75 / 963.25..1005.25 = 1.07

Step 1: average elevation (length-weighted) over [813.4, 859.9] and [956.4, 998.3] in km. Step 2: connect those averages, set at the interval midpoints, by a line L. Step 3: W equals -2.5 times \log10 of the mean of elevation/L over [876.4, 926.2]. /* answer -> 0.10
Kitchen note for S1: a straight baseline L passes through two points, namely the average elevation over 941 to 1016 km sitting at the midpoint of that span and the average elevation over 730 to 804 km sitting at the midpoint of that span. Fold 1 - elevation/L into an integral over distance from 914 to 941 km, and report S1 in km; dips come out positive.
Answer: 2.0 km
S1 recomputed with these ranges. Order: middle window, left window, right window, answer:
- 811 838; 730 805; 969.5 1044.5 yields 0.91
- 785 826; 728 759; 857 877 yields -1.06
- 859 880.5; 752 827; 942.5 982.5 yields 1.97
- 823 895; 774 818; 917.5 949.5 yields 4.38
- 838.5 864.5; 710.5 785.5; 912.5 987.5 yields 1.65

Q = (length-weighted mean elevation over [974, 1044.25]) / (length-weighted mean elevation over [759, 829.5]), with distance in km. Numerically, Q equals 1.1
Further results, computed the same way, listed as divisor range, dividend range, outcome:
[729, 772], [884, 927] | 0.92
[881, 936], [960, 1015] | 1.15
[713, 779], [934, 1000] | 1.01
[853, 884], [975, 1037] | 1.19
